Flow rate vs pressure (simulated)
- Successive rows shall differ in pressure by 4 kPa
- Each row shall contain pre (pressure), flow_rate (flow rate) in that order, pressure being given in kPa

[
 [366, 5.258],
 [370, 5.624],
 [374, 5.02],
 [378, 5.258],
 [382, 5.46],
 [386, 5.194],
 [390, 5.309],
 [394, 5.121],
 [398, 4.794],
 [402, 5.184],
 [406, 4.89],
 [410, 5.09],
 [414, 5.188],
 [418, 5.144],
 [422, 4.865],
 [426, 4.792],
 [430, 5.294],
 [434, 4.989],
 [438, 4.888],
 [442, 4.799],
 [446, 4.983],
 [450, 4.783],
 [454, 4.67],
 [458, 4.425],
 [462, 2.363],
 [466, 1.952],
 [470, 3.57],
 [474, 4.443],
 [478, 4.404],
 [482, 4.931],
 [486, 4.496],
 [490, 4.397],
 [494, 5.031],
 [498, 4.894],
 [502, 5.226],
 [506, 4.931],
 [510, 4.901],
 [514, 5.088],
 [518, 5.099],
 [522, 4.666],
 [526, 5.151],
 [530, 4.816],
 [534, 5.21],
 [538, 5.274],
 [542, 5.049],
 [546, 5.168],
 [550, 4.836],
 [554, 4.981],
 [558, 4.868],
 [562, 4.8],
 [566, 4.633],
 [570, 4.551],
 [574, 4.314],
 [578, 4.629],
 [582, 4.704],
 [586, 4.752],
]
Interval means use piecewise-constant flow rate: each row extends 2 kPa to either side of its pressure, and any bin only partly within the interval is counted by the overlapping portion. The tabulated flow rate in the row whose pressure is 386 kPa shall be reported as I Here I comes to 5.194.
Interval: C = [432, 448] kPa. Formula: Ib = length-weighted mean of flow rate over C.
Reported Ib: 4.91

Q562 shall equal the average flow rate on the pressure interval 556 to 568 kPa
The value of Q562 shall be 4.77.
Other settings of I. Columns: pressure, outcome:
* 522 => 4.666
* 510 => 4.901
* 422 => 4.865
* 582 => 4.704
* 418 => 5.144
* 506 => 4.931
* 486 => 4.496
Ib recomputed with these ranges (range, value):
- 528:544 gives 5.09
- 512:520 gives 5.09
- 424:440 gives 4.99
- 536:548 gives 5.16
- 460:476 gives 3.08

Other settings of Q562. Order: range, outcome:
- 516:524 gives 4.88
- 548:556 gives 4.91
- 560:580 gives 4.59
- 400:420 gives 5.1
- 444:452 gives 4.88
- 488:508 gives 4.9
